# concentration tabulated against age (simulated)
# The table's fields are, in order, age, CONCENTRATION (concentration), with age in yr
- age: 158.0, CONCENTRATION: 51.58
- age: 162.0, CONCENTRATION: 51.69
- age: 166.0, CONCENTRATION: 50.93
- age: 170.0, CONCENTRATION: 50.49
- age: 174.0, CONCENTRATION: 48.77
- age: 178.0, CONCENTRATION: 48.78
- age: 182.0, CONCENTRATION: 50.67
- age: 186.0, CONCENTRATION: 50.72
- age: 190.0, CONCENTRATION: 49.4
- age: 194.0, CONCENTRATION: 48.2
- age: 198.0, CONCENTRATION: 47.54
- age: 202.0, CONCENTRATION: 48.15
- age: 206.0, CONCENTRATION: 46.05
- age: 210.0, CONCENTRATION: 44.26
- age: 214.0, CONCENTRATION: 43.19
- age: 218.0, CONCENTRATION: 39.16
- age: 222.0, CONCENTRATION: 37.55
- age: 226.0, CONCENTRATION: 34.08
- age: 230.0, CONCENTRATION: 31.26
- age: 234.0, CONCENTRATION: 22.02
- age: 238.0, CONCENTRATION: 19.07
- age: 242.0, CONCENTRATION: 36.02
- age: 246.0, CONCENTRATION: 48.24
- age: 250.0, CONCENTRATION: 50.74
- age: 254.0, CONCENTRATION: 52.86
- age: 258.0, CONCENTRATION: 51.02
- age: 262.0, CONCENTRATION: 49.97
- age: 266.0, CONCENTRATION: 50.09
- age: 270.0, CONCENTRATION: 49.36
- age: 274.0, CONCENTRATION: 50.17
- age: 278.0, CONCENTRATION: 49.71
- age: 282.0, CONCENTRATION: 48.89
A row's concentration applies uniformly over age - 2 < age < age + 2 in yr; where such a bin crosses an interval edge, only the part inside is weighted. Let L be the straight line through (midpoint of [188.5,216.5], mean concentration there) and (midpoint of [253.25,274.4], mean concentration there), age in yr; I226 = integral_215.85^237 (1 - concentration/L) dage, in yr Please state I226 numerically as 6.9 yr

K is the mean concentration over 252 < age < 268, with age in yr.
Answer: 51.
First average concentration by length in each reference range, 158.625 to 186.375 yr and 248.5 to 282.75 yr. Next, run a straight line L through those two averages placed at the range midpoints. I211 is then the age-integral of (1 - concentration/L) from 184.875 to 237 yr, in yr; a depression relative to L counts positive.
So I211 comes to 9.6 yr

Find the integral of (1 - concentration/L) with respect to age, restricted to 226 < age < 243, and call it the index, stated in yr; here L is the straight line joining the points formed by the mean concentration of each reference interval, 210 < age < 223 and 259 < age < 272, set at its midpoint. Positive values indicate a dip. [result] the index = 6.4 yr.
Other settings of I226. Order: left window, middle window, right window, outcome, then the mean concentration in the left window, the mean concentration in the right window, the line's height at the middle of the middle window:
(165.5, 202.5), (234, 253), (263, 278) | 4.65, 49.4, 49.9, 49.7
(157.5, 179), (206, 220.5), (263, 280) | 2.19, 50.4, 49.8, 50.1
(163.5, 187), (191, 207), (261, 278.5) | 0.74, 50.1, 49.9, 50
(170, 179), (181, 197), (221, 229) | -1.58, 49.2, 35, 45.1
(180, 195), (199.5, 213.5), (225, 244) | -1.65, 49.9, 28.2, 41.1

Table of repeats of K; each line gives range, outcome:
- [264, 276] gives 49.9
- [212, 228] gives 38.5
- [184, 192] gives 50.1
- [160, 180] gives 50.1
